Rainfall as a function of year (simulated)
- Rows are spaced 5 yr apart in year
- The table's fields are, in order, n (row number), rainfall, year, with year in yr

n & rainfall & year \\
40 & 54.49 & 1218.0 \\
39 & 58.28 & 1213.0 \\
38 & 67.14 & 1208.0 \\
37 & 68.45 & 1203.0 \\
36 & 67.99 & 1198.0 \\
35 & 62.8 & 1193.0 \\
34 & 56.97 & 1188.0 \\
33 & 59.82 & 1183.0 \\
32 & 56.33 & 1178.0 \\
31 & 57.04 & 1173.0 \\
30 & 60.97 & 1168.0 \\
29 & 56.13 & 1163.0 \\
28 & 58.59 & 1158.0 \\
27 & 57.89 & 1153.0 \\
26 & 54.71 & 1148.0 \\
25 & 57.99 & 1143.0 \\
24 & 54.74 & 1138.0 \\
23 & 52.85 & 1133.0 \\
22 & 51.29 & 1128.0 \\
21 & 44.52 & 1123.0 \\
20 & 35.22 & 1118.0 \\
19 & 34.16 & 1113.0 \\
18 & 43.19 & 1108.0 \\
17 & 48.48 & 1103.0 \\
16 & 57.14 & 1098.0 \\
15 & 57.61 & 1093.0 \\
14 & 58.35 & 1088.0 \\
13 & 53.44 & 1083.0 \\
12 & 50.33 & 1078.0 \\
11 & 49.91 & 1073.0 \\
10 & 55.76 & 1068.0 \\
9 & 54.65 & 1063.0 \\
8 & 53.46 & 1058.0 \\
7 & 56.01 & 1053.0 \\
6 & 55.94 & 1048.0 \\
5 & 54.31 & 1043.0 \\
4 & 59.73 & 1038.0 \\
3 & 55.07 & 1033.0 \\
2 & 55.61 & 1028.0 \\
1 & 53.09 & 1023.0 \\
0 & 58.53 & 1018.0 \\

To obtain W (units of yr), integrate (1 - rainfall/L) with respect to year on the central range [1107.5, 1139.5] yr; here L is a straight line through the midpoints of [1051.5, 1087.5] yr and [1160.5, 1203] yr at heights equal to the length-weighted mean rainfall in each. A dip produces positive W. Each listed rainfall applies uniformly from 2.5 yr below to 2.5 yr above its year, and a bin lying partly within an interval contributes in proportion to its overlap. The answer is 6.7 yr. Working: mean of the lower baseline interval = 53.6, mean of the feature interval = 45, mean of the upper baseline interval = 60.3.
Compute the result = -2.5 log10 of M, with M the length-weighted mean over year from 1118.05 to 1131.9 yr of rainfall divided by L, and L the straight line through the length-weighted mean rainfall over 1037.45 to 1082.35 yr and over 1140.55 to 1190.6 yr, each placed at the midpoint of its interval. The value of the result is 0.22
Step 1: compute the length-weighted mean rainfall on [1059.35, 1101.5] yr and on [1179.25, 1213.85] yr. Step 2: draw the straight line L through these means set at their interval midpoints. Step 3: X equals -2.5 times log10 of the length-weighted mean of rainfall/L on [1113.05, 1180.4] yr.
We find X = 0.13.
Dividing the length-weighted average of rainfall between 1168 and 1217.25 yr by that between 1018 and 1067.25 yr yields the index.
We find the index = 1.11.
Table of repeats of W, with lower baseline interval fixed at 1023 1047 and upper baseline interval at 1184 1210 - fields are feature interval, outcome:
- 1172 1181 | 0.9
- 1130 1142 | 1.4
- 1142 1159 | 1.3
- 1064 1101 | 2.4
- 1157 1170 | 0.9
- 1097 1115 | 4.4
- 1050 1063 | 0.5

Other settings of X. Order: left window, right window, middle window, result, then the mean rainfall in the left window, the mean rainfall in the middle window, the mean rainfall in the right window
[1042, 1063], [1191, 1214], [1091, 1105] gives 0.07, 54.9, 54.5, 65.4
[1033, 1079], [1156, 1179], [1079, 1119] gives 0.14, 54.6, 49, 57.9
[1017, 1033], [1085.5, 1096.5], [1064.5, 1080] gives 0.10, 55.4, 52.2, 57.9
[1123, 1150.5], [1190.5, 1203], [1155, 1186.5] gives 0.04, 53.4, 58.1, 66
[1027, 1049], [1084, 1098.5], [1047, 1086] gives 0.06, 56.2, 53.7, 57.3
